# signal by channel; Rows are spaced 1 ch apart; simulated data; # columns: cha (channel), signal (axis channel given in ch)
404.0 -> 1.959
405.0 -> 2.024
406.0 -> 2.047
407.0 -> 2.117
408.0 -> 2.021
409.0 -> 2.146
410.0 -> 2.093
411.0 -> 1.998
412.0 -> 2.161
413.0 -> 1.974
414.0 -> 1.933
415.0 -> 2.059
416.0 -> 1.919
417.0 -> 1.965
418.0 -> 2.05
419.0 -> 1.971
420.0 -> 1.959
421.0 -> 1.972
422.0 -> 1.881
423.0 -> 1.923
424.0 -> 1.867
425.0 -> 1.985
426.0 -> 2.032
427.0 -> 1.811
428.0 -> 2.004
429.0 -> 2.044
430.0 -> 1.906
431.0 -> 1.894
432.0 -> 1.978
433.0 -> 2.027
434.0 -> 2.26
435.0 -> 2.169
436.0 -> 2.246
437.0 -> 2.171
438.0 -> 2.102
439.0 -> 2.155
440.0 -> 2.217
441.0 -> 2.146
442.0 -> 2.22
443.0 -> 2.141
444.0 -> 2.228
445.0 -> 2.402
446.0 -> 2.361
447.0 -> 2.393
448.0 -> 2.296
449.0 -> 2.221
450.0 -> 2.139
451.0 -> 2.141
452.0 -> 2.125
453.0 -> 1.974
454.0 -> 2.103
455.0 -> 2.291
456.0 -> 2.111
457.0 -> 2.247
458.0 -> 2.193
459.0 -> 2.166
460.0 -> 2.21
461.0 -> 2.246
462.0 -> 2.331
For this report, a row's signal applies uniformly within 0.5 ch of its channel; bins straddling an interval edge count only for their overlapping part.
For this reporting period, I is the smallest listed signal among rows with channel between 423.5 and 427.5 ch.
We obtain 1.811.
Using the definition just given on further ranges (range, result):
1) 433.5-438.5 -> 2.102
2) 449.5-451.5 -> 2.139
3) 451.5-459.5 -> 1.974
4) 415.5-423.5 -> 1.881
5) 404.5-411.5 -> 1.998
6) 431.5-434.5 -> 1.978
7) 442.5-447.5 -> 2.141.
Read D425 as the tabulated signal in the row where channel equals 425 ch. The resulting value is 1.985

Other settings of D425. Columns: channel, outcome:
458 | 2.193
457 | 2.247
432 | 1.978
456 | 2.111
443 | 2.141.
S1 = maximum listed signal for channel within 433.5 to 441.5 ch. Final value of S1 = 2.26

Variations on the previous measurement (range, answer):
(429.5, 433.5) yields 2.027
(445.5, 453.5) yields 2.393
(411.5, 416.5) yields 2.161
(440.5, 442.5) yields 2.22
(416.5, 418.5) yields 2.05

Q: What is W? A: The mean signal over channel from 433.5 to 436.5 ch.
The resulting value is 2.23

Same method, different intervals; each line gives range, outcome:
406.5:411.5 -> 2.08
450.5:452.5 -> 2.13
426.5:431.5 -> 1.93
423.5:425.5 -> 1.93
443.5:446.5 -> 2.33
